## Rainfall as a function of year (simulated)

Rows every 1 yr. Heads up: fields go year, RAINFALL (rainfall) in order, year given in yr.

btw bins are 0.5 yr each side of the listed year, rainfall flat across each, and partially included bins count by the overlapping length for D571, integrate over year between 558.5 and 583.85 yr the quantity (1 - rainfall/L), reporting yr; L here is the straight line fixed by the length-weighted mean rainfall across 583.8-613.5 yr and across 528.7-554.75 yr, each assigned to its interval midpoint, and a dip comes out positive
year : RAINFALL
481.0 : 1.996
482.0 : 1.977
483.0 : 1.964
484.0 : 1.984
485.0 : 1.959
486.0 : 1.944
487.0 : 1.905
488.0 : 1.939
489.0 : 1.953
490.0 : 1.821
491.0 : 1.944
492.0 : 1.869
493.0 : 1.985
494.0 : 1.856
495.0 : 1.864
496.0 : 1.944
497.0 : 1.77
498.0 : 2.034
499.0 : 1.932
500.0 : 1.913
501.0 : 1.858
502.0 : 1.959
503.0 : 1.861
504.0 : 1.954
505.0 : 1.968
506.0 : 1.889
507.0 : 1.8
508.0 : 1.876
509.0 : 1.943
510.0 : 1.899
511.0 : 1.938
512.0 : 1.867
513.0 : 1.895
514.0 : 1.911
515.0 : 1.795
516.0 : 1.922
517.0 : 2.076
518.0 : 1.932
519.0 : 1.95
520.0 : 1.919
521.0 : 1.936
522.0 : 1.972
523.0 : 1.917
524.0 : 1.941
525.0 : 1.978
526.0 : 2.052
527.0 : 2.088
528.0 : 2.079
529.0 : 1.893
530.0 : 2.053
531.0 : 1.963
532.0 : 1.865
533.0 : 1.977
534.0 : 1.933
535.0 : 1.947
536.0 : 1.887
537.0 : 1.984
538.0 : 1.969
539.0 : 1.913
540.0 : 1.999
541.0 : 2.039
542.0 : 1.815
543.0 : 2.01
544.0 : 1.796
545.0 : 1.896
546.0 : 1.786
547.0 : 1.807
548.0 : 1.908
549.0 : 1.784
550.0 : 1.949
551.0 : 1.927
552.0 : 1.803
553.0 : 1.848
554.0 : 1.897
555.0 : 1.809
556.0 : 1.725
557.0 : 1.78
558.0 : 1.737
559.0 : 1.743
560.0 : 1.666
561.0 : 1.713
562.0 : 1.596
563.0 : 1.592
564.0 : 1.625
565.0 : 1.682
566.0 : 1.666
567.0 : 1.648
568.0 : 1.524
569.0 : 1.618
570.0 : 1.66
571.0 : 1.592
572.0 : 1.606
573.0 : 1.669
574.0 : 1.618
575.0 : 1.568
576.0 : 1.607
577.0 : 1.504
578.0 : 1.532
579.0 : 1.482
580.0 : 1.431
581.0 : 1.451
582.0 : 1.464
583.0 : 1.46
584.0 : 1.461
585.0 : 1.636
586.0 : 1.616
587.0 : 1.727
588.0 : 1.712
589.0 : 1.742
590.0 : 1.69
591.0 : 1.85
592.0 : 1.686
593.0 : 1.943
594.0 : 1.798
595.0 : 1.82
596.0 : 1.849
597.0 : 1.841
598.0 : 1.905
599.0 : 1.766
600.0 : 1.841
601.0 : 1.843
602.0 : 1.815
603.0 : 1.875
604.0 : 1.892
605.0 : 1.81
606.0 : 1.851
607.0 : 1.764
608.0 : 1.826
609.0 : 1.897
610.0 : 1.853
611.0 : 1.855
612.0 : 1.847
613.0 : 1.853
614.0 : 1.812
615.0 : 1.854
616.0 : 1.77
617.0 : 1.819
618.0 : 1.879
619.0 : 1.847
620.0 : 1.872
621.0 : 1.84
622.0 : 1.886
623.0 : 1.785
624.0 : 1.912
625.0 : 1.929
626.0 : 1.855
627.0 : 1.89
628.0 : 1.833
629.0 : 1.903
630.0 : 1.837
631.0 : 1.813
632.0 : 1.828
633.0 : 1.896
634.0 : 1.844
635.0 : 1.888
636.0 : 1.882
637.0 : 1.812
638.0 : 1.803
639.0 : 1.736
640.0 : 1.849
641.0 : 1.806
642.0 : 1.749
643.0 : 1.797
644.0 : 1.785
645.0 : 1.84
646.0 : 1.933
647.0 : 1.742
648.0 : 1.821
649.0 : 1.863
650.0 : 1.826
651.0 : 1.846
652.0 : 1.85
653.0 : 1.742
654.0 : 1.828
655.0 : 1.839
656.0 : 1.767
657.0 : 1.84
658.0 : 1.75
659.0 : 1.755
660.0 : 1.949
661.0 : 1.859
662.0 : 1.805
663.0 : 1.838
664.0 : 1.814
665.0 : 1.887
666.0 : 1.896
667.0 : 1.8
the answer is 3.6 yr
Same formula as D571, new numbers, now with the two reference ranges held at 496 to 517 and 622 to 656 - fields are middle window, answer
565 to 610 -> 4.0 yr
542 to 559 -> 0.4 yr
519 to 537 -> -0.7 yr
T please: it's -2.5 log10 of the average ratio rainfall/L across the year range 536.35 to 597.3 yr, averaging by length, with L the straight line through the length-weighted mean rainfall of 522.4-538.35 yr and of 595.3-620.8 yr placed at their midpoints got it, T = 0.11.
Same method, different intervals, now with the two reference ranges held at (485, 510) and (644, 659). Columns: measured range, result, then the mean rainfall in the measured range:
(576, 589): 0.197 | 1.55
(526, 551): -0.028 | 1.93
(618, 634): -0.017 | 1.86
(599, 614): 0.002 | 1.84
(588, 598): 0.029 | 1.8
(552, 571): 0.106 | 1.7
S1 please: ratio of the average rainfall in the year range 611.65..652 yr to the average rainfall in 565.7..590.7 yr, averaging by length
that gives 1.2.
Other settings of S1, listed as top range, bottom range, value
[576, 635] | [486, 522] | 0.93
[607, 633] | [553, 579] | 1.12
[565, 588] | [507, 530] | 0.81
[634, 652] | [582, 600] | 1.05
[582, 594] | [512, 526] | 0.87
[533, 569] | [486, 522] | 0.95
